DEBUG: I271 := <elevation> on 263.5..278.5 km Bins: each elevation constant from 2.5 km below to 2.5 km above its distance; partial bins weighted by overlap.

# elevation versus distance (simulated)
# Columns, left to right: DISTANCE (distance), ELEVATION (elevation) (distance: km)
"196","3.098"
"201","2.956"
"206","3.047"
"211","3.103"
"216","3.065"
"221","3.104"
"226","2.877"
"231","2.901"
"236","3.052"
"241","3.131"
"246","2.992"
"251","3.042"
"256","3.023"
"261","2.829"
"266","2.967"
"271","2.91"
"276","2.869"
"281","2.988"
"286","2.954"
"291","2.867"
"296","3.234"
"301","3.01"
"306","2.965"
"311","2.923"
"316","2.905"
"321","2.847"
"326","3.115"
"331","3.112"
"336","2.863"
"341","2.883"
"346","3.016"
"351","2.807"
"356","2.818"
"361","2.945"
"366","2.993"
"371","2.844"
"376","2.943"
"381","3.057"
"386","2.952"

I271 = 2.92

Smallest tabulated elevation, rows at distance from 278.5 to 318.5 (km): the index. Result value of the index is 2.867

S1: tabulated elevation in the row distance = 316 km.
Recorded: 2.905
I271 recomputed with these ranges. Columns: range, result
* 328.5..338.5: 2.99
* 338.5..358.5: 2.88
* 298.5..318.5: 2.95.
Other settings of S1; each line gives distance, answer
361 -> 2.945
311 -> 2.923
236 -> 3.052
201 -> 2.956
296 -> 3.234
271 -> 2.91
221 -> 3.104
